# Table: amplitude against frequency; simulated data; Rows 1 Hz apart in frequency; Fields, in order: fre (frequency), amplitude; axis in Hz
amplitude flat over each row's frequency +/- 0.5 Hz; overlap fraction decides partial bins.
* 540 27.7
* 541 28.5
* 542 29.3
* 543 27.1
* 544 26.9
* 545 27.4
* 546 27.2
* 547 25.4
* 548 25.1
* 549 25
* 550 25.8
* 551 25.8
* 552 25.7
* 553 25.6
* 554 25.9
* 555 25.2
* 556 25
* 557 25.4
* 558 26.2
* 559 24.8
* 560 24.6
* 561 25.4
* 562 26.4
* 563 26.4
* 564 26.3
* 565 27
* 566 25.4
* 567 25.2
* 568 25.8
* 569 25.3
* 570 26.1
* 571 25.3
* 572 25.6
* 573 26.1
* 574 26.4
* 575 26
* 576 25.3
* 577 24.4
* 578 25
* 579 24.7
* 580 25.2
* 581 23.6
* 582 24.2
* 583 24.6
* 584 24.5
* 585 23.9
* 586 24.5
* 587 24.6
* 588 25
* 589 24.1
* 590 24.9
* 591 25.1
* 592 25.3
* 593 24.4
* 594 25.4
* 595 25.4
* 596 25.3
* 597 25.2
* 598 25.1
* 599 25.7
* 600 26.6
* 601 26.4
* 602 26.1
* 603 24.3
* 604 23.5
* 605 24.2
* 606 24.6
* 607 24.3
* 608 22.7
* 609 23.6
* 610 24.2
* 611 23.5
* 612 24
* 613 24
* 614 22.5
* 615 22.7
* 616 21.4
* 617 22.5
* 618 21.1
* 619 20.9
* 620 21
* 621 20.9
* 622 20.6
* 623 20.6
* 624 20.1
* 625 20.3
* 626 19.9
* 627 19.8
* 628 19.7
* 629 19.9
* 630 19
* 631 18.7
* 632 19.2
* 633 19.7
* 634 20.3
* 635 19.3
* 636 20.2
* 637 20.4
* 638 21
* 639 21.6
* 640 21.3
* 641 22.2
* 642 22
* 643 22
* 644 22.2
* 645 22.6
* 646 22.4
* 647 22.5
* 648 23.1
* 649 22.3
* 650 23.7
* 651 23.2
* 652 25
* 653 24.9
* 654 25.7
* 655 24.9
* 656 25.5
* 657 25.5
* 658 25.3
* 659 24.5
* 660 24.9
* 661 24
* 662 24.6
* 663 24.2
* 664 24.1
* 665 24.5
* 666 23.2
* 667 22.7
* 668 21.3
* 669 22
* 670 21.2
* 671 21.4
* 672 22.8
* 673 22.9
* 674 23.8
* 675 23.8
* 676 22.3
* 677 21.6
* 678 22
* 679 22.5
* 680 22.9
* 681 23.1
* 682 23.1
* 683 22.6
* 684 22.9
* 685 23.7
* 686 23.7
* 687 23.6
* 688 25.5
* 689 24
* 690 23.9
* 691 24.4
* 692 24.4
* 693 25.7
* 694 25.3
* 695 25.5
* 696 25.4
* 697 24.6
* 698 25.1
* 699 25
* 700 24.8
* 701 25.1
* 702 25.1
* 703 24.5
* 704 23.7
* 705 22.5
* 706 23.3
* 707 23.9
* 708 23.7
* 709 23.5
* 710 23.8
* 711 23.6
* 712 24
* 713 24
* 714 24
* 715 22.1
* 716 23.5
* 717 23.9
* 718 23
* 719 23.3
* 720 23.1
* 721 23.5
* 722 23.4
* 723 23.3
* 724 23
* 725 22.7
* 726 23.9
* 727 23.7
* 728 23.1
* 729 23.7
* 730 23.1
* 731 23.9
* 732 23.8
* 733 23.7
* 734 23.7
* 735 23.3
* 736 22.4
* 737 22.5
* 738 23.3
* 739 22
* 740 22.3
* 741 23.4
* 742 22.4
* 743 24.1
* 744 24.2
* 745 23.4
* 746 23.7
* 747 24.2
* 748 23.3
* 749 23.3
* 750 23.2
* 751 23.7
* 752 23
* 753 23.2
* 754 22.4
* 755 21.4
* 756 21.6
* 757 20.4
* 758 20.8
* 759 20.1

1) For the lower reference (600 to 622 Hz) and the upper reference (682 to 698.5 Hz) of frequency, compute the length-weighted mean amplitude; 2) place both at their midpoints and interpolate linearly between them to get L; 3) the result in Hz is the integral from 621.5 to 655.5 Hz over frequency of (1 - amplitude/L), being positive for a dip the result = 3.13 Hz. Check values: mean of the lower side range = 23.3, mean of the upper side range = 24.4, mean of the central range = 21.5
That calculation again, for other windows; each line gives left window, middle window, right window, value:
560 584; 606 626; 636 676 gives 1.7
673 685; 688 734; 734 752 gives -1.8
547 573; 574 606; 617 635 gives -2.5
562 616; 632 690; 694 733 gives 3.2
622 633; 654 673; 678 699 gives -1.2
